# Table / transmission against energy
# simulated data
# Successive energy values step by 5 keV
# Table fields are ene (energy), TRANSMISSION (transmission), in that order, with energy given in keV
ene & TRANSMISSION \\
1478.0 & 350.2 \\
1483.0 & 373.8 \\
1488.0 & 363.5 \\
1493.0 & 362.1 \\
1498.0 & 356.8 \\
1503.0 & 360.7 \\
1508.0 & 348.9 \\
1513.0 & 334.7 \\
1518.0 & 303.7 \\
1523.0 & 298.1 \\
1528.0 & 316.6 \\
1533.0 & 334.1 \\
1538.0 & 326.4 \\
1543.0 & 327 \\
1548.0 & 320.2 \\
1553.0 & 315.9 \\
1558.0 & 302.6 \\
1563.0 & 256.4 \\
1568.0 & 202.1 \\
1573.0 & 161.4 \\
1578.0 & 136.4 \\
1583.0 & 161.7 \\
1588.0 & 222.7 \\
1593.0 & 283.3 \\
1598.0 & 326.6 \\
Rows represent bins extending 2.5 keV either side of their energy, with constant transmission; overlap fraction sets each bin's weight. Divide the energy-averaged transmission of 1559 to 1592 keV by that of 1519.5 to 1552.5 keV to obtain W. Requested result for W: 0.6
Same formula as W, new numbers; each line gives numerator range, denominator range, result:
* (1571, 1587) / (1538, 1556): 0.50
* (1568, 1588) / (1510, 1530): 0.53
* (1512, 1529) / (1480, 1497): 0.85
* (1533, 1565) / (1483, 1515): 0.87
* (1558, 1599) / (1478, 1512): 0.61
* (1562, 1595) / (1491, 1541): 0.60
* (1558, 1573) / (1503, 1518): 0.68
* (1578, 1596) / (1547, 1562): 0.70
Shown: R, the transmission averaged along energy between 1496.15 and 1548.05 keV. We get 330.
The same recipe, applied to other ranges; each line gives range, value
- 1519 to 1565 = 311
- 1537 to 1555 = 322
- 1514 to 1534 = 313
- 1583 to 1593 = 223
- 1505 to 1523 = 326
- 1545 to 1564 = 303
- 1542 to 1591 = 238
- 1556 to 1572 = 244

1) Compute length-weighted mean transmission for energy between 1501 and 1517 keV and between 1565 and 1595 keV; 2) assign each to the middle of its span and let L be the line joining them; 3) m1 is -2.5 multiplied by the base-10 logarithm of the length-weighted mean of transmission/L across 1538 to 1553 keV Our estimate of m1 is -0.208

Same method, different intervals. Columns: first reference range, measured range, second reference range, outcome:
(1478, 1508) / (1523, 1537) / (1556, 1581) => -0.124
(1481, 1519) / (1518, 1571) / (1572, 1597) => -0.096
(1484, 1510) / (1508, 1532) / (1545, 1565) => 0.059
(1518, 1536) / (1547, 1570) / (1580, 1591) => -0.112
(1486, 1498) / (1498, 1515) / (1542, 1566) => -0.007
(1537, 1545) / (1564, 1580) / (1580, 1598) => 0.461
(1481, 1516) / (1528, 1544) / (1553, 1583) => -0.168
